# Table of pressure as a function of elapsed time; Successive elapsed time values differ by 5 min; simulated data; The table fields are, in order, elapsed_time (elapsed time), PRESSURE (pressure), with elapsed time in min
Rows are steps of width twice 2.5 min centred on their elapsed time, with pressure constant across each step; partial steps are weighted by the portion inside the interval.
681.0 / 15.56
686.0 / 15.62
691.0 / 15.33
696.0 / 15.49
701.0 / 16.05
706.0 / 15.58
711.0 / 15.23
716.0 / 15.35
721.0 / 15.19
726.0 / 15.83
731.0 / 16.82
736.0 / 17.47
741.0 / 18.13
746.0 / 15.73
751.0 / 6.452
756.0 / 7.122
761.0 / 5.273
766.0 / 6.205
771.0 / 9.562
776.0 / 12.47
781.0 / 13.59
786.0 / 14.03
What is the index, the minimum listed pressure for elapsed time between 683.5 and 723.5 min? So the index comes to 15.19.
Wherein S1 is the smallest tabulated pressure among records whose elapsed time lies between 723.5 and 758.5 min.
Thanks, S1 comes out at 6.452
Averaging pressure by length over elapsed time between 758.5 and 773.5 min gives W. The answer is 7.01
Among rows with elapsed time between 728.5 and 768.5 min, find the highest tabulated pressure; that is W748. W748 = 18.13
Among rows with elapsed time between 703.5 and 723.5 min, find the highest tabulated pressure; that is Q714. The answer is 15.58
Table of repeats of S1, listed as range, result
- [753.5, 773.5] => 5.273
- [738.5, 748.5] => 15.73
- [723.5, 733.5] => 15.83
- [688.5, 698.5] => 15.33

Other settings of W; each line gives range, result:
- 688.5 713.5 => 15.5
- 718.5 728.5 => 15.5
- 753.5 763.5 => 6.2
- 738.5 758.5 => 11.9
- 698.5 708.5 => 15.8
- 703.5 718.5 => 15.4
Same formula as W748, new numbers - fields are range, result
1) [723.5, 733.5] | 16.82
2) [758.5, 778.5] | 12.47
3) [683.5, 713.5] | 16.05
